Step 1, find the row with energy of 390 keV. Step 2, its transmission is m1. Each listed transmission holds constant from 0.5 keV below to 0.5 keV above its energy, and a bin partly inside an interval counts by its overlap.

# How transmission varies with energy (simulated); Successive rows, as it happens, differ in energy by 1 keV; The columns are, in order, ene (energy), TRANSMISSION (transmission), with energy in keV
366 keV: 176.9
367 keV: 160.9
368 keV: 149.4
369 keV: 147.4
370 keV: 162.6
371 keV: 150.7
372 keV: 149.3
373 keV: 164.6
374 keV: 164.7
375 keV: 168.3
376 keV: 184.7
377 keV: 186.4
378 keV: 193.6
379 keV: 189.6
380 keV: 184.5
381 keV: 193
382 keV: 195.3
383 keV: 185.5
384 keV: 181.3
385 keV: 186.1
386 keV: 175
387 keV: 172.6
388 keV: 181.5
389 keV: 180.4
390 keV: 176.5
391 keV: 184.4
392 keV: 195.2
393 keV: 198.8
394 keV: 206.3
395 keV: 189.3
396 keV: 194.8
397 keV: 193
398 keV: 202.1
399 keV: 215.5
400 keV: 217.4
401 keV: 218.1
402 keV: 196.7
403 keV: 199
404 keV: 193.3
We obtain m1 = 176.5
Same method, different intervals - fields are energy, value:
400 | 217.4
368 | 149.4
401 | 218.1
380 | 184.5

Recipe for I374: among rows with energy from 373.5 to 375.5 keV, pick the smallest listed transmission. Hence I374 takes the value 164.7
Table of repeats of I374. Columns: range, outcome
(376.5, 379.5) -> 186.4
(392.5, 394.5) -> 198.8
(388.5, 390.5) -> 176.5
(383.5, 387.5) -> 172.6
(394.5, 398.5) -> 189.3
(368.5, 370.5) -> 147.4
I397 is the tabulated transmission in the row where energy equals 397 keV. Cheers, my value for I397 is 193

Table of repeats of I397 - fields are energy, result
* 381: 193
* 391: 184.4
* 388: 181.5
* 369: 147.4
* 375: 168.3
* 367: 160.9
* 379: 189.6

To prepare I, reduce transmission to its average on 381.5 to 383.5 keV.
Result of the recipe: 190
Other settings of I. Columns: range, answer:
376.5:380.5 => 189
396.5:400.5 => 207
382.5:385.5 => 184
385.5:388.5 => 176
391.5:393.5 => 197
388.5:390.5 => 178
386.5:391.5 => 179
